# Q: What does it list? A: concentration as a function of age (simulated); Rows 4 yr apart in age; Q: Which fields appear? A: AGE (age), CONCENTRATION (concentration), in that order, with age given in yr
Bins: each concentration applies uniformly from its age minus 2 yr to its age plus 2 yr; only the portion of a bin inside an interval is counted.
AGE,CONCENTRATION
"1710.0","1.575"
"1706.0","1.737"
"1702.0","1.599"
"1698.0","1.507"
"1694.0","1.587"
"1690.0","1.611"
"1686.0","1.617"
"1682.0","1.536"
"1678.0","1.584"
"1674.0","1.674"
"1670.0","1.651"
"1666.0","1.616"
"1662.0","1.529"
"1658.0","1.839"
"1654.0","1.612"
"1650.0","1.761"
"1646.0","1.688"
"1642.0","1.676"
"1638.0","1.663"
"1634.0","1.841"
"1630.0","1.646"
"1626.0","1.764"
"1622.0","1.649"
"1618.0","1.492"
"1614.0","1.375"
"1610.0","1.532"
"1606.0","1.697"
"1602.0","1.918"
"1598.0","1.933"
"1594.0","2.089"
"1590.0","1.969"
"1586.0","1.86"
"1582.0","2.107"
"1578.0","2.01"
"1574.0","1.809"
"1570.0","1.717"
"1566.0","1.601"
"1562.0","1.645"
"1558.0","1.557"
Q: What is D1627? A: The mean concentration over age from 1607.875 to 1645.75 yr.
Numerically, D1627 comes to 1.63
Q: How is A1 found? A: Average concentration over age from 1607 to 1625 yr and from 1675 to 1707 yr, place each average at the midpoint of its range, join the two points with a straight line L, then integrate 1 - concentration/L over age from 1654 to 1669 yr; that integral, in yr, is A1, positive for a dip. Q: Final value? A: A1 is -0.8 yr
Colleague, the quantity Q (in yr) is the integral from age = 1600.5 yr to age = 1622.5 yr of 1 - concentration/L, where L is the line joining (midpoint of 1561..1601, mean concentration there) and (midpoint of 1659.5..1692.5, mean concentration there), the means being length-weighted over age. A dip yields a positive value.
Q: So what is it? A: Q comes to 2.4 yr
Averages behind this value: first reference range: 1.88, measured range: 1.6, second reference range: 1.61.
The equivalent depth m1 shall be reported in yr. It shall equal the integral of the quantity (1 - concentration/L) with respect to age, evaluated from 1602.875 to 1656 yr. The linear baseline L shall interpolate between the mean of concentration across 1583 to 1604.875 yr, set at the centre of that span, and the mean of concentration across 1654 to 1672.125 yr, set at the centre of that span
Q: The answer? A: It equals 4.2 yr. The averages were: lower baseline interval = 1.95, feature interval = 1.65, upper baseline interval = 1.65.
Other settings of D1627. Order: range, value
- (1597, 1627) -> 1.66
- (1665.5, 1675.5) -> 1.65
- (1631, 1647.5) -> 1.71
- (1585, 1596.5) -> 1.98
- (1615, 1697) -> 1.65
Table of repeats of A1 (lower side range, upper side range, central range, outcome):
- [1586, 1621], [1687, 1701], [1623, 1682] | -0.7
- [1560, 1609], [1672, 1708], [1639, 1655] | 0.2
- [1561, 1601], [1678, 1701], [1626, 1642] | 0.1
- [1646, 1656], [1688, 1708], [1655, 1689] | 0.5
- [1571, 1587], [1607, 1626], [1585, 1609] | -2.0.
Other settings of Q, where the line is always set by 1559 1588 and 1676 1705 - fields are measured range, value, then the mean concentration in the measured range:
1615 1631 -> 0.9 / 1.62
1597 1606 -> -0.6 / 1.87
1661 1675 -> 0.1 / 1.62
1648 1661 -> -0.5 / 1.72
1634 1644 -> -0.1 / 1.7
